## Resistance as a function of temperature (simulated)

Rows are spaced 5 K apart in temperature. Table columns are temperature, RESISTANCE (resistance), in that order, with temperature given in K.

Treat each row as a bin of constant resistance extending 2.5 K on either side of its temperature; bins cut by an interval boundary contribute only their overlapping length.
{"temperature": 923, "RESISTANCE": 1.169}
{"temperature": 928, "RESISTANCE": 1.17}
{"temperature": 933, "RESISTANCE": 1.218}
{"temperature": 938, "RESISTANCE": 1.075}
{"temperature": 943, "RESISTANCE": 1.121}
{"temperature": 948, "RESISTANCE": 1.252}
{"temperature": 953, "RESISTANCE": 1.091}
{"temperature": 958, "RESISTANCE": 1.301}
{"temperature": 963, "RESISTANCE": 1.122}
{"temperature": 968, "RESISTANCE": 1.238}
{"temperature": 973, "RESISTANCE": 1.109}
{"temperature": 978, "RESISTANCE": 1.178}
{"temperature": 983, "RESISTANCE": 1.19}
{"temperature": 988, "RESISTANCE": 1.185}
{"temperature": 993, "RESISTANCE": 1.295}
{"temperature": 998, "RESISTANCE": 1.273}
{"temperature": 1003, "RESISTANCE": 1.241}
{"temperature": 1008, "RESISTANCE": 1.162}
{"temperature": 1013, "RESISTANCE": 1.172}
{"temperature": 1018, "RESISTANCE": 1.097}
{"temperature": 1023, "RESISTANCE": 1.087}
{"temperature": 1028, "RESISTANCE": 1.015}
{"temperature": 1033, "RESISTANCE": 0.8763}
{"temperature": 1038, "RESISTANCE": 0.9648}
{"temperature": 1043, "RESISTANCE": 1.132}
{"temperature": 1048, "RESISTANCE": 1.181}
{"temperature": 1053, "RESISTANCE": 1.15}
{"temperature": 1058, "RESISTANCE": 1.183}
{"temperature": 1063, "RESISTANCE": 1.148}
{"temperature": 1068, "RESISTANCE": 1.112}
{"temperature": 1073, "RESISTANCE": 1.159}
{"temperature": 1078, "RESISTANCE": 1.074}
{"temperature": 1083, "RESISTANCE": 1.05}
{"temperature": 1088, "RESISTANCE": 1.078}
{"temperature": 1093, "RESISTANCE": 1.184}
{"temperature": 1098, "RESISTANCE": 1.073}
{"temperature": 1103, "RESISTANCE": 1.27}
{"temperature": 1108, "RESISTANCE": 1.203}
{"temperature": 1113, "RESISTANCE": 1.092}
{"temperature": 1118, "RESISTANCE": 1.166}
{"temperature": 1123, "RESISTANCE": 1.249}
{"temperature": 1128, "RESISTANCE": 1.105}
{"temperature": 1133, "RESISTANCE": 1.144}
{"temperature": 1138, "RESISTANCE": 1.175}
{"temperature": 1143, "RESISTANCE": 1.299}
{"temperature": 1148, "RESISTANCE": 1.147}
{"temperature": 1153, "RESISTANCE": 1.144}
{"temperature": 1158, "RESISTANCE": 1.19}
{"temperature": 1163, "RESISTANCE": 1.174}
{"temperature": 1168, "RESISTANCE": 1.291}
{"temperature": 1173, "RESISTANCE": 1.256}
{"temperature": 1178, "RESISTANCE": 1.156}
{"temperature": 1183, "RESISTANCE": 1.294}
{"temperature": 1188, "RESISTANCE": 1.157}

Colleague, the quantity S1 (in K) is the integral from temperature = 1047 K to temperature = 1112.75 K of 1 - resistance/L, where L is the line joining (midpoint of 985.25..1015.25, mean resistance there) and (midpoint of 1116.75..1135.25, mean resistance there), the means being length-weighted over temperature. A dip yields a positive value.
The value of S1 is 2.53 K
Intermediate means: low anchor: 1.22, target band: 1.14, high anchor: 1.17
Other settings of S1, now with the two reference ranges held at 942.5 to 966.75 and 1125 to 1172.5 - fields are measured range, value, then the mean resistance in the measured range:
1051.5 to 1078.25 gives 1.0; 1.14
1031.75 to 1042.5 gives 2.0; 0.965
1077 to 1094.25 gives 1.4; 1.09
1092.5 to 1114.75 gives 0.4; 1.17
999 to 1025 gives 0.6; 1.16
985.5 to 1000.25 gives -0.8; 1.25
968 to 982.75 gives 0.2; 1.17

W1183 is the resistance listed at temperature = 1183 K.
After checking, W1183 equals 1.294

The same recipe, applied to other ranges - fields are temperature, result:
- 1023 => 1.087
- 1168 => 1.291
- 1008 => 1.162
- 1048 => 1.181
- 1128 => 1.105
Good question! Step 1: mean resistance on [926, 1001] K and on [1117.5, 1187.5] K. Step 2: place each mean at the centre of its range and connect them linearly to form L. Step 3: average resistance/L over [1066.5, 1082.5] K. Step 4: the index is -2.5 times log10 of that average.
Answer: 0.08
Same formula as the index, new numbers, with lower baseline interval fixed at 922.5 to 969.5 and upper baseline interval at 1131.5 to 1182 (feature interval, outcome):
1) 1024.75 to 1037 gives 0.233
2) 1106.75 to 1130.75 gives 0.033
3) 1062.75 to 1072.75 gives 0.054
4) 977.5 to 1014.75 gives -0.030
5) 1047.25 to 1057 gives 0.021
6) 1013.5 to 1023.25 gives 0.070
